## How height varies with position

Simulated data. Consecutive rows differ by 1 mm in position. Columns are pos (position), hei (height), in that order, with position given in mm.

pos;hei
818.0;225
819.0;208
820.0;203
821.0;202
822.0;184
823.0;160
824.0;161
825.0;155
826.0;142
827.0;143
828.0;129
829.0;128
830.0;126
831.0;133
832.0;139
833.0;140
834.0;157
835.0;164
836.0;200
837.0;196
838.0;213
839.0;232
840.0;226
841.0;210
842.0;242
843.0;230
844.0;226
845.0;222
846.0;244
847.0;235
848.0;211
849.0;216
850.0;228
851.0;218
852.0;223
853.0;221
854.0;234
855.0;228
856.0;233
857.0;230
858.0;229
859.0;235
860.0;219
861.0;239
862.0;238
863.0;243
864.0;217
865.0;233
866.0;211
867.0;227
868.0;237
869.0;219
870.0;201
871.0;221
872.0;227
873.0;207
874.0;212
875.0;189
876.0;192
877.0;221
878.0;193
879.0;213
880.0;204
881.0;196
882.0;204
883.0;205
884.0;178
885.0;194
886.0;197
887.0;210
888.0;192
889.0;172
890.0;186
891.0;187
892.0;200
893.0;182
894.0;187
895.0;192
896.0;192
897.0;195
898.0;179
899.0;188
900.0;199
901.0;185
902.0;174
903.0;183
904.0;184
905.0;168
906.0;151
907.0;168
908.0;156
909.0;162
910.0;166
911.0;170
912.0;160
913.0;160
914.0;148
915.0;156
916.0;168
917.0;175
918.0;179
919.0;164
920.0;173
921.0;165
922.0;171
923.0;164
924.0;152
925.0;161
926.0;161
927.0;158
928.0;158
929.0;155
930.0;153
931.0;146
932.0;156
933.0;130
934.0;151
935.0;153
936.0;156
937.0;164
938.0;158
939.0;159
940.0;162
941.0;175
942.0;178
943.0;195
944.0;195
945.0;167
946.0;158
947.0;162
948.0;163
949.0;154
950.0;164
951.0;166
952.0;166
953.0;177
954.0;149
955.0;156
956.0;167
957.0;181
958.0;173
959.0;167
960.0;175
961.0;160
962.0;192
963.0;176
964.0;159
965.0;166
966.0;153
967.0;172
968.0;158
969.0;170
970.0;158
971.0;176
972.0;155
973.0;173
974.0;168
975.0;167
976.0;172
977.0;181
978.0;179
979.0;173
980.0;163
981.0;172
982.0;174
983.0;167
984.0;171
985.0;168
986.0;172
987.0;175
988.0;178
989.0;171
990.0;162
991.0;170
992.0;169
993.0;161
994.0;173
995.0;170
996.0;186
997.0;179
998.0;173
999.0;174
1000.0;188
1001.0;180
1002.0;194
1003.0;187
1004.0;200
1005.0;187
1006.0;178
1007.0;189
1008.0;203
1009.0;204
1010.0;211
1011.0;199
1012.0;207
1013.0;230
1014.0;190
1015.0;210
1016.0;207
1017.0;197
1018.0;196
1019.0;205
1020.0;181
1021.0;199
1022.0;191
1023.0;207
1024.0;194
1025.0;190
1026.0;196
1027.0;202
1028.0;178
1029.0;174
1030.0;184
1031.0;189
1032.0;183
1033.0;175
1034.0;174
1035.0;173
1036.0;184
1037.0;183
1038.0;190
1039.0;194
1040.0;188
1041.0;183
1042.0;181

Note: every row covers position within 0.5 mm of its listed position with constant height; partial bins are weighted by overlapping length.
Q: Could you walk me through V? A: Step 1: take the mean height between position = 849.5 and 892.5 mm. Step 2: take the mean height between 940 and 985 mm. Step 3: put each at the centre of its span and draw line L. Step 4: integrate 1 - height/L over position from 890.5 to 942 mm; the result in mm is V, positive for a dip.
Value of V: 6.3 mm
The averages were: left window 213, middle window 168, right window 169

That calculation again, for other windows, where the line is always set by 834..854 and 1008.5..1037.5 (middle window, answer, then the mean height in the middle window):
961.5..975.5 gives 2.34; 167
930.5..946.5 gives 3.29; 163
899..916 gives 3.29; 169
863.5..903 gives 2.27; 200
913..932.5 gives 4.32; 161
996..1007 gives 0.68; 184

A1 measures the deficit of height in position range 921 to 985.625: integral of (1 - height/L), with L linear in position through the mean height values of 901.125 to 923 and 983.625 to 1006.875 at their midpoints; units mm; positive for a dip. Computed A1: 2.5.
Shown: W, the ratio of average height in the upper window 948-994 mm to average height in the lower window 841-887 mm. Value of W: 0.8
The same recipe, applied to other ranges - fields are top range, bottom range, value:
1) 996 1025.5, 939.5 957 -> 1.16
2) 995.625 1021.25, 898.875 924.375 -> 1.15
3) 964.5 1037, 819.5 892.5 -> 0.90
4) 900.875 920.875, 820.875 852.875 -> 0.89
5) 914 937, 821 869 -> 0.79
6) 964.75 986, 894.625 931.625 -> 1.00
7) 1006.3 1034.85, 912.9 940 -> 1.22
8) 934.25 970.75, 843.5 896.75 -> 0.78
